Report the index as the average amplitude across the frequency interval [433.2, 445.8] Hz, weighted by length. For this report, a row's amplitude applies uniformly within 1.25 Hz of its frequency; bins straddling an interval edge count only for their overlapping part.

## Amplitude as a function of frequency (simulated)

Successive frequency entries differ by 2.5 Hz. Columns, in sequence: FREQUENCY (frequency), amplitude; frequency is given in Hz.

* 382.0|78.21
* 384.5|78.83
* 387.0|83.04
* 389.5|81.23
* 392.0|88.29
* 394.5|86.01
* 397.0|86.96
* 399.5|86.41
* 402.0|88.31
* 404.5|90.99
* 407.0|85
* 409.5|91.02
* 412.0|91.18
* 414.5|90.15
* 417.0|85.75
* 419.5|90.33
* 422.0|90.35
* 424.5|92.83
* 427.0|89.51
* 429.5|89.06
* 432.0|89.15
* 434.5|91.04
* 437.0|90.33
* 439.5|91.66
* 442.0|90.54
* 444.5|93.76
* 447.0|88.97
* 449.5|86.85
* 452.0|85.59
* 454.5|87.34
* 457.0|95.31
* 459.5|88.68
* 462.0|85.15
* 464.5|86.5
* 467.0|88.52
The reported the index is 91.4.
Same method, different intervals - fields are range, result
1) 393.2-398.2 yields 86.5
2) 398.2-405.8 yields 88.5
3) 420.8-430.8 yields 90.4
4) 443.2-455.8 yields 88.5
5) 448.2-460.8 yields 88.7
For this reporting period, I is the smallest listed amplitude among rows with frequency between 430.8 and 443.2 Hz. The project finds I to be 89.15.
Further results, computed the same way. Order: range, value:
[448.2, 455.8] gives 85.59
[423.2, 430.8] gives 89.06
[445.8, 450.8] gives 86.85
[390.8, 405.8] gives 86.01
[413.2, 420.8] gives 85.75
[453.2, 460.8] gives 87.34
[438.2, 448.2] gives 88.97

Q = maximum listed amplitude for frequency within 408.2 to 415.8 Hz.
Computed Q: 91.18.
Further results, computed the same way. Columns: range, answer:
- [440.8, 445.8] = 93.76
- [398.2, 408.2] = 90.99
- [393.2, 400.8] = 86.96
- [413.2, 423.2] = 90.35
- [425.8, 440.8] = 91.66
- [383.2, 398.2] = 88.29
